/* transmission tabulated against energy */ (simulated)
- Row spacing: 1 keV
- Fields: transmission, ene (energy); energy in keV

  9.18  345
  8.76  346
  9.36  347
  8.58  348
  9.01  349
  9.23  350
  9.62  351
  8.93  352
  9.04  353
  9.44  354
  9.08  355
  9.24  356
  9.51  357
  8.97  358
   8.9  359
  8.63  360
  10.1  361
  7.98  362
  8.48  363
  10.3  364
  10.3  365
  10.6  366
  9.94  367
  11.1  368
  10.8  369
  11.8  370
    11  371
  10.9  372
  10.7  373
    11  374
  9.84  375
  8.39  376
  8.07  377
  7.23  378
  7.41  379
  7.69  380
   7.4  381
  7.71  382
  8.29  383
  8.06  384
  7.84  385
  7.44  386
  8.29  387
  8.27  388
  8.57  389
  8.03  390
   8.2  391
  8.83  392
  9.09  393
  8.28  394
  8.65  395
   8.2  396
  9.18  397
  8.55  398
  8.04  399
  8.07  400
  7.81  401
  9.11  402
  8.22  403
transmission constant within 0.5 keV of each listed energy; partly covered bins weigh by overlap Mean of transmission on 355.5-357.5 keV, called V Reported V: 9.38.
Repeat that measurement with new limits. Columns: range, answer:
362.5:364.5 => 9.39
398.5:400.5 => 8.05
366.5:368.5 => 10.5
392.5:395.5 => 8.67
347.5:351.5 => 9.11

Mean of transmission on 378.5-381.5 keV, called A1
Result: 7.5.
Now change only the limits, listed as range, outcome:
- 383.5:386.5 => 7.78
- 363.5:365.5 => 10.3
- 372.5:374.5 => 10.8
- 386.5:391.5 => 8.27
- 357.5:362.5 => 8.92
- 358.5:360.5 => 8.77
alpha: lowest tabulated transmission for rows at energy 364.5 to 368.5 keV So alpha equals 9.94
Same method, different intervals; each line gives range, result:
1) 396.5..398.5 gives 8.55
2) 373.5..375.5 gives 9.84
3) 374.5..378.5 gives 7.23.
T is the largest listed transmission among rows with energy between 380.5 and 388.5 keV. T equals 8.29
